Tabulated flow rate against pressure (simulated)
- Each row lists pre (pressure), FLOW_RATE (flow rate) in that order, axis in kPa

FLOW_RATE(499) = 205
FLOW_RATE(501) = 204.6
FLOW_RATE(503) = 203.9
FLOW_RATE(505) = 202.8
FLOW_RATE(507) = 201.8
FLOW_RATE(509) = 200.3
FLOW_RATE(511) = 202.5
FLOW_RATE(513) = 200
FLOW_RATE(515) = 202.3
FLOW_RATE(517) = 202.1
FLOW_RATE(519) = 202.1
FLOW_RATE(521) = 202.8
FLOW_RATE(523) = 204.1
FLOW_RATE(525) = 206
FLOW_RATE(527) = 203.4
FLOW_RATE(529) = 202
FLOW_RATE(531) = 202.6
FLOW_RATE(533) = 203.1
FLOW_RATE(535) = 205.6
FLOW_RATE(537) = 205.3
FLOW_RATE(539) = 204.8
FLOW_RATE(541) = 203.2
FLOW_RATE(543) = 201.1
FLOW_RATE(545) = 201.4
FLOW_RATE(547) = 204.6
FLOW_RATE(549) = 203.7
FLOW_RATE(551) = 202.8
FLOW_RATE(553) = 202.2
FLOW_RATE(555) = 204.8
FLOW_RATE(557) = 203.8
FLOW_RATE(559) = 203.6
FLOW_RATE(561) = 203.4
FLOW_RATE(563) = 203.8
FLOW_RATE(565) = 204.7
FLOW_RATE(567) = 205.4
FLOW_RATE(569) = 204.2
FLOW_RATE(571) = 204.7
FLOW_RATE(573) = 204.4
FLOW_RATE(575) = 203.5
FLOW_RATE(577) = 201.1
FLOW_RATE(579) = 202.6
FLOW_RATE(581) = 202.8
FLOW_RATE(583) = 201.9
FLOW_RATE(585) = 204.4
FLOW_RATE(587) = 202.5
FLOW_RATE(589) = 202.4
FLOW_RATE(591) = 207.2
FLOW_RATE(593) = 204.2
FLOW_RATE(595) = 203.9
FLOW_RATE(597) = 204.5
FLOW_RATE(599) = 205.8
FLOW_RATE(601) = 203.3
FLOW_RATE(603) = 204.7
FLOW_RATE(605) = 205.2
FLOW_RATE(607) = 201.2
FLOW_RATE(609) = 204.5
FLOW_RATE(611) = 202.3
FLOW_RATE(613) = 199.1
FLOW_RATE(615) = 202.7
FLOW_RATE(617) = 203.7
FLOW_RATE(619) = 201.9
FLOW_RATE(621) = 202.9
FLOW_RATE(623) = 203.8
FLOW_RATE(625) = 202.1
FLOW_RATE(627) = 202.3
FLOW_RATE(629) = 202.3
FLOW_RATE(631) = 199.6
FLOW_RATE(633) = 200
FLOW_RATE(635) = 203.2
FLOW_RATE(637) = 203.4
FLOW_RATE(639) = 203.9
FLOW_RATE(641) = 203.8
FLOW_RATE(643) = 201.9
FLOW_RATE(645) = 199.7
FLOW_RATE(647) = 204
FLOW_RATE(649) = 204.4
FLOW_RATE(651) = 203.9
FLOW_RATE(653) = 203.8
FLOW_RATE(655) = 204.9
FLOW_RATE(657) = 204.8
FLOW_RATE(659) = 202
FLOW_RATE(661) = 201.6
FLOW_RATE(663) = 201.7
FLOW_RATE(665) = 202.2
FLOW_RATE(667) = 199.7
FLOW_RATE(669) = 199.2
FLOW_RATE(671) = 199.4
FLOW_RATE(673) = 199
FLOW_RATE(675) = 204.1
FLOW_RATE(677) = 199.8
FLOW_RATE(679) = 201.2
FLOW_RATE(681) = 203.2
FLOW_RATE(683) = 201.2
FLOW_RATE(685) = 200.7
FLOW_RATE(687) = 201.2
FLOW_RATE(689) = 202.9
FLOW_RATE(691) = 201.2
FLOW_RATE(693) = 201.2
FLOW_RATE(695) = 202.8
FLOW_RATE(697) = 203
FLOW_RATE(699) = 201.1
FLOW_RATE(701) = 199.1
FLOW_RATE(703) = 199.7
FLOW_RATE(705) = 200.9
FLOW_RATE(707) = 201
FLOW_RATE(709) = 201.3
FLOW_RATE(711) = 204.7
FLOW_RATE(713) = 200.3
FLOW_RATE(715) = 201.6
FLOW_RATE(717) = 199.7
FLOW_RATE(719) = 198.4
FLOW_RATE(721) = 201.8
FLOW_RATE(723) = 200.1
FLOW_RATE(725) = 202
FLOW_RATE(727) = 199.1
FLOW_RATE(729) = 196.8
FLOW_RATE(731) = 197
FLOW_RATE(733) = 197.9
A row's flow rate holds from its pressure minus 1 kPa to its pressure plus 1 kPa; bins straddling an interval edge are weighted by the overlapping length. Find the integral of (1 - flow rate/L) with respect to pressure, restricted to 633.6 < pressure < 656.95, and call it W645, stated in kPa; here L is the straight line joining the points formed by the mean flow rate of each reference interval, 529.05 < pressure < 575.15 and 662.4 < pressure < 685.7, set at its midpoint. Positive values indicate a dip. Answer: -0.2 kPa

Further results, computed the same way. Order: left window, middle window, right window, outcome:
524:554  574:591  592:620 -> 0.0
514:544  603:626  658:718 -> -0.1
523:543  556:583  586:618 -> 0.0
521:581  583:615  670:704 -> -0.1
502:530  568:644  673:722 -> -0.4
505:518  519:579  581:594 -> -0.3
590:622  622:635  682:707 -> 0.1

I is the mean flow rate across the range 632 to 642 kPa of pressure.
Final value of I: 203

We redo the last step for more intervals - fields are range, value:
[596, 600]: 205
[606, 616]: 202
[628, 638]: 202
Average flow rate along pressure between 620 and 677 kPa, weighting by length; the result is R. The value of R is 202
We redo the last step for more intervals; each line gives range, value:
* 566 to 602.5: 204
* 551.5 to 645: 203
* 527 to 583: 203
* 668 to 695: 201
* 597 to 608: 204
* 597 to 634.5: 203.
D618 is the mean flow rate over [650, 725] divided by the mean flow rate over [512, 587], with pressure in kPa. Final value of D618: 0.99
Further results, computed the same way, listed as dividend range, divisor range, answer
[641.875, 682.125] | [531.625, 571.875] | 0.99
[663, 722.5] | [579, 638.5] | 0.99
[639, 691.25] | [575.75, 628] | 0.99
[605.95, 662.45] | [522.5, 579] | 0.99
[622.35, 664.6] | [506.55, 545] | 1.00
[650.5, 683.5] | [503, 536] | 1.00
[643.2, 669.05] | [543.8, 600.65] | 0.99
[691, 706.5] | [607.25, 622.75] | 0.99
